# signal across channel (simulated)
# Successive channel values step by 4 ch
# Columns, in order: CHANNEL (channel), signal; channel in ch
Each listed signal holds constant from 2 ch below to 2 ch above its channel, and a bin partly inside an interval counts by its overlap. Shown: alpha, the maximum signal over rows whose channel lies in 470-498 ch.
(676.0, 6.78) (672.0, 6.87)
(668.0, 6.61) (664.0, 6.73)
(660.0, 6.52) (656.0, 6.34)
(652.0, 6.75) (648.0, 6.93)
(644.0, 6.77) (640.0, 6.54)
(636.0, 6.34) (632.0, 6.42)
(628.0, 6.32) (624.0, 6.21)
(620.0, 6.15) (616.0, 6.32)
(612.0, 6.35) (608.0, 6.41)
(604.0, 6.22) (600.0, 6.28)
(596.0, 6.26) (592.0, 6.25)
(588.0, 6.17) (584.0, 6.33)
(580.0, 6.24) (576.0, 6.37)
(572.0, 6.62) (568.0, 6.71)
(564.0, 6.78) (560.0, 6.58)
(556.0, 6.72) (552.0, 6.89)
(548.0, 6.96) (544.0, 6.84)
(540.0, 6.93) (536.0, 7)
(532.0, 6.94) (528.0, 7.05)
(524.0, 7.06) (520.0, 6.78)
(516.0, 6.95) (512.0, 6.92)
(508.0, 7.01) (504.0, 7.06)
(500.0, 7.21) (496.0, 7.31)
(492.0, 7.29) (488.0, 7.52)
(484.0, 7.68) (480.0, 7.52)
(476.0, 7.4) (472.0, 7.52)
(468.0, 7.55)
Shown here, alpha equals 7.68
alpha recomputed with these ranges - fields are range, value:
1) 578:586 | 6.33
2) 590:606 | 6.28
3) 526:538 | 7.05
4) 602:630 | 6.41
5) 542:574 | 6.96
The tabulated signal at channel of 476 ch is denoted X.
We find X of 7.4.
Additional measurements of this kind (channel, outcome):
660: 6.52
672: 6.87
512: 6.92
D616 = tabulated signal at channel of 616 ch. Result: 6.32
